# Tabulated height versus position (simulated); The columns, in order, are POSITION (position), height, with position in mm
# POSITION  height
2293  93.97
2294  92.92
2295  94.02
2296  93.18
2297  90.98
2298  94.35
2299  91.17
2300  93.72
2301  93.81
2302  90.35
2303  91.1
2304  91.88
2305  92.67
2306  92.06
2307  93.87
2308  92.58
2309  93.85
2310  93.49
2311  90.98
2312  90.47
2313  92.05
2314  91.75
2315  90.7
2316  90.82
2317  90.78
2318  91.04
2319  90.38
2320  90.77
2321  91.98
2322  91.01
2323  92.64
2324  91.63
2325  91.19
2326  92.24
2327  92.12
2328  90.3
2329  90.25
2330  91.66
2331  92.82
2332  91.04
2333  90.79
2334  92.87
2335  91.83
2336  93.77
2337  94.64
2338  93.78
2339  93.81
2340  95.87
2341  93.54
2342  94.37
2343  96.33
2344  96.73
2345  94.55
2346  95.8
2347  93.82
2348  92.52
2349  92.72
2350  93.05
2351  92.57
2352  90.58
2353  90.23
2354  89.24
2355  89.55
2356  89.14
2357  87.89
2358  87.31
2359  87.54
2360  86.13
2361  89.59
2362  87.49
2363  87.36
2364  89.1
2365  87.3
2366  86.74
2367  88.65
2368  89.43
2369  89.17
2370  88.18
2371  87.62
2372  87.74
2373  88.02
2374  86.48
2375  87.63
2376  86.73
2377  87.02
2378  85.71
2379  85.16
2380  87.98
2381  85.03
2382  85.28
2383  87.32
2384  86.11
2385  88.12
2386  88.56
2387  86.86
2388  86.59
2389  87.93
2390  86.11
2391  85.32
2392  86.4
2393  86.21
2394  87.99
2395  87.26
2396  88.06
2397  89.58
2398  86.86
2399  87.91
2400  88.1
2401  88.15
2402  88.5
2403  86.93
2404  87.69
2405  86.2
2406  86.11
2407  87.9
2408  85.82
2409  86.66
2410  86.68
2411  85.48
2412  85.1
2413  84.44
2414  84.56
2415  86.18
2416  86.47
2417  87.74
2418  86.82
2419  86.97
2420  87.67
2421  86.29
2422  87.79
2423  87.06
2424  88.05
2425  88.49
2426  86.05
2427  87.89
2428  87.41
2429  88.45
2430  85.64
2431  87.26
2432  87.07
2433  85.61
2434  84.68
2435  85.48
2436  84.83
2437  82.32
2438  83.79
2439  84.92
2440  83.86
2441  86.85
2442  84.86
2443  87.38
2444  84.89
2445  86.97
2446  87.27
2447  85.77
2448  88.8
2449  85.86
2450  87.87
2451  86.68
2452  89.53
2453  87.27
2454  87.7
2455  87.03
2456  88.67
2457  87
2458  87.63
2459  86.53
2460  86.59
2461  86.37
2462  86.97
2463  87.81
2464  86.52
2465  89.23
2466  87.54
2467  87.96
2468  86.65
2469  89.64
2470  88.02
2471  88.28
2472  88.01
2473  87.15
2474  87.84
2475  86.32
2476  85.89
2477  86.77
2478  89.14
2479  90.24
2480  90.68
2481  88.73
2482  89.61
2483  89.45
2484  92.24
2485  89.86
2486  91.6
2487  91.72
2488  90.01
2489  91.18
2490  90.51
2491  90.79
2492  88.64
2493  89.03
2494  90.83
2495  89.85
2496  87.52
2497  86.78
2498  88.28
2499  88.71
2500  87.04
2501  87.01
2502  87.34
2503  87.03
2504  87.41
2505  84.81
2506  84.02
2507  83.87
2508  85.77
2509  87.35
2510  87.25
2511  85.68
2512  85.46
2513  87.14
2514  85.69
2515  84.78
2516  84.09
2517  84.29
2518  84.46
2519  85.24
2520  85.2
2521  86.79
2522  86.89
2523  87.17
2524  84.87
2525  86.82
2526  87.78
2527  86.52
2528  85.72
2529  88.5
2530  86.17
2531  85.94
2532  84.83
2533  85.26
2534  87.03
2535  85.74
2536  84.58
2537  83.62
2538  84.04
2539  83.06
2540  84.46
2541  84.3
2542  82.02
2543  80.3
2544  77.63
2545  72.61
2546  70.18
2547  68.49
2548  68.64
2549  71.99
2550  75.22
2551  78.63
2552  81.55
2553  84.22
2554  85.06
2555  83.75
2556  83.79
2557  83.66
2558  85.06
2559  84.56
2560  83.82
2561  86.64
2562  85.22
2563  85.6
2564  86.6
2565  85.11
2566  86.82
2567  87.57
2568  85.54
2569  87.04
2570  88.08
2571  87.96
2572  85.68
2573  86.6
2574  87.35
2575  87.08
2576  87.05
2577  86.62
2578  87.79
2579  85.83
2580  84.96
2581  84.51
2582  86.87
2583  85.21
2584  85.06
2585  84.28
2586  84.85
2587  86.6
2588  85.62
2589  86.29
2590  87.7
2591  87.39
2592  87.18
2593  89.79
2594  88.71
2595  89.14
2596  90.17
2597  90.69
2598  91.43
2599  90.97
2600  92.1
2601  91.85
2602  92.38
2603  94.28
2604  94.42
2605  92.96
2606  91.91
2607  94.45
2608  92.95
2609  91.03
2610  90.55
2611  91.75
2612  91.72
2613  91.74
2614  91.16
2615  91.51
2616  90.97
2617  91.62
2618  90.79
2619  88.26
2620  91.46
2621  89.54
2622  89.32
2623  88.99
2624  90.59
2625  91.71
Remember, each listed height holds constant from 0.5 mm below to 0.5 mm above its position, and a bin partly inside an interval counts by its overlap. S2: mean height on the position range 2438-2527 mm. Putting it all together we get 87.4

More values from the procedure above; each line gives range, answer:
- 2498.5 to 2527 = 86.1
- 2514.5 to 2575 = 83.7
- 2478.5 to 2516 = 88.2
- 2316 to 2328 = 91.4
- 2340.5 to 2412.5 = 88.5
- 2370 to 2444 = 86.7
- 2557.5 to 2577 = 86.3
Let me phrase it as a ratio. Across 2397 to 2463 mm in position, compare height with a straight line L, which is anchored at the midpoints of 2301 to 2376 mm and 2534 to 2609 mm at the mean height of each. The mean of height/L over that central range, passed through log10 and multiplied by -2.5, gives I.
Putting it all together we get 0.027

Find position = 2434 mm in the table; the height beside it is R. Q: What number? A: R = 84.68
